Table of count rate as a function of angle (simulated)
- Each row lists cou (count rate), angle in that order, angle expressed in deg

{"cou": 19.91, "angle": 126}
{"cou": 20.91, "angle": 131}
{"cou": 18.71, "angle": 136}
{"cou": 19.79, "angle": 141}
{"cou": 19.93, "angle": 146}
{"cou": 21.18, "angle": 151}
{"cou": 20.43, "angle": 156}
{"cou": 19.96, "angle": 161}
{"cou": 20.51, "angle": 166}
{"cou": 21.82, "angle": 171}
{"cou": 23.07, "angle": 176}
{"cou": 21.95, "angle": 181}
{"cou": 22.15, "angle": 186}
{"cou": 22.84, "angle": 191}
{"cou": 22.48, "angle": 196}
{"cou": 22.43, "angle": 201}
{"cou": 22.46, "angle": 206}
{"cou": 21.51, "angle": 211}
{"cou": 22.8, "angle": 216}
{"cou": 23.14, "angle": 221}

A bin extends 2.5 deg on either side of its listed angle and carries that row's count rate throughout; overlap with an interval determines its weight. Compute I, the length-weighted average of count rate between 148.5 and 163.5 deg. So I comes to 20.5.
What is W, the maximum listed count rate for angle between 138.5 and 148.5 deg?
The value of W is 19.93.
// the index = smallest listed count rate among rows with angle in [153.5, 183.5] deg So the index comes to 19.96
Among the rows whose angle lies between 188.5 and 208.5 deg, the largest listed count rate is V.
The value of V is 22.84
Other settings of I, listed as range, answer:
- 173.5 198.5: 22.5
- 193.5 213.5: 22.2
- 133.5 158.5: 20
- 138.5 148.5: 19.9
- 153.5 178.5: 21.2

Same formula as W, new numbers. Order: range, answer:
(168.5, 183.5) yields 23.07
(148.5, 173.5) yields 21.82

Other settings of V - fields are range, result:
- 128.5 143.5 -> 20.91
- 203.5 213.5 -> 22.46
